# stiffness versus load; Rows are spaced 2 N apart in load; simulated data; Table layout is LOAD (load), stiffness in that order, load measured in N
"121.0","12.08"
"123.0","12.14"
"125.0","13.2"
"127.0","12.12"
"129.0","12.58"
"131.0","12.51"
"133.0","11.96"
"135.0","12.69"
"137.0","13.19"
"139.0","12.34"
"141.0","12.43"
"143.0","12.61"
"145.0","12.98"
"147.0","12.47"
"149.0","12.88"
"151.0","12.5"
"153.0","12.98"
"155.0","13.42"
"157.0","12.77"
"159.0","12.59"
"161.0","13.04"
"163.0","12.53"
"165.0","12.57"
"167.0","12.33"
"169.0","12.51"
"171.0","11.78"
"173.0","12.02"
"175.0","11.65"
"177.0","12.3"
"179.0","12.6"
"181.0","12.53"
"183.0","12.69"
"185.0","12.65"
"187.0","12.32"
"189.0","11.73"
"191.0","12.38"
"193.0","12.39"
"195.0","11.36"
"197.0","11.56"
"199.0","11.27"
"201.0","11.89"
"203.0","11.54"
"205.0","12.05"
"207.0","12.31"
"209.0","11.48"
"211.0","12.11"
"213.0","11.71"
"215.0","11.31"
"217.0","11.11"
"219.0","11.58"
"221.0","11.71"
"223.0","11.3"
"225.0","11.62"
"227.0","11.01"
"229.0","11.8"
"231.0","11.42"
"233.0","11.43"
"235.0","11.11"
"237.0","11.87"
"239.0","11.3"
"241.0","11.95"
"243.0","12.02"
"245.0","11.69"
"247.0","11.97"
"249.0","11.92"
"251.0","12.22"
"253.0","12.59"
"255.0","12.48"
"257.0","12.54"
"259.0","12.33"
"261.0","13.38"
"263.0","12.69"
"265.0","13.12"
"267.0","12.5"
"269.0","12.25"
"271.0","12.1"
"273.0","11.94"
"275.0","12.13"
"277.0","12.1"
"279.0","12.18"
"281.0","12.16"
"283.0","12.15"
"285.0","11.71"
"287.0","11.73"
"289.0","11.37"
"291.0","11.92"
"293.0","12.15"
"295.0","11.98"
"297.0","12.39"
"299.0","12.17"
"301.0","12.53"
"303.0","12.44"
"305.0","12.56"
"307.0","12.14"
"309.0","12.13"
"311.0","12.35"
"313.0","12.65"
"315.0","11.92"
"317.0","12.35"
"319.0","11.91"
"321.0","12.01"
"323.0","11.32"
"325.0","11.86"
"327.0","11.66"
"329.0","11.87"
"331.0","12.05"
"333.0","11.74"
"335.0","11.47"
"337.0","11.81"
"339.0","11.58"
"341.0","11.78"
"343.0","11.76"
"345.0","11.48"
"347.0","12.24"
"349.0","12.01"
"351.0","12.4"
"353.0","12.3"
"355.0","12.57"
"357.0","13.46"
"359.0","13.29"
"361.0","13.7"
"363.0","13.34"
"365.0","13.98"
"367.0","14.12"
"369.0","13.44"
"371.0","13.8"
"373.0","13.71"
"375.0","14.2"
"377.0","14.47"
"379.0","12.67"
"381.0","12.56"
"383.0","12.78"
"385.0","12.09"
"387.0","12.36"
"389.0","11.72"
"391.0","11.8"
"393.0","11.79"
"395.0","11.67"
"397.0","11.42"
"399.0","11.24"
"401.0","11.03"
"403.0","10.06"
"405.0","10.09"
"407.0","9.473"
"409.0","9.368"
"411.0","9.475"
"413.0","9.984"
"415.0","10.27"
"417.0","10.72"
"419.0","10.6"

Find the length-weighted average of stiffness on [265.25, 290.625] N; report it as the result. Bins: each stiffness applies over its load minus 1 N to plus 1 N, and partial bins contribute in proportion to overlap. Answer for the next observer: 12.1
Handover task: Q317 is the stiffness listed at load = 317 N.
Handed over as 12.35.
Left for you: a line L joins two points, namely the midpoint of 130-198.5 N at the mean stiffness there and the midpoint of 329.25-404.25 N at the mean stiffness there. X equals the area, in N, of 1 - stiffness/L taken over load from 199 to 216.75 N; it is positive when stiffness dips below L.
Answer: 1.0 N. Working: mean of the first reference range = 12.4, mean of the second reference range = 12.4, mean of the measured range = 11.7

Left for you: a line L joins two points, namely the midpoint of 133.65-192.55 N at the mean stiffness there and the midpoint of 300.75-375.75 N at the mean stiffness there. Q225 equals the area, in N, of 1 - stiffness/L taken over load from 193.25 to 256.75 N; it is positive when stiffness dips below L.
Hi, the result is 4.00 N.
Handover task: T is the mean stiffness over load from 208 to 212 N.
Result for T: 11.8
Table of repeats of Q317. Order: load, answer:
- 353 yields 12.3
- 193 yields 12.39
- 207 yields 12.31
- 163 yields 12.53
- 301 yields 12.53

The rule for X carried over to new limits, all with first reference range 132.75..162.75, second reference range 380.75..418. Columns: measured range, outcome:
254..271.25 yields -1.0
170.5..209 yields 1.3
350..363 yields -1.9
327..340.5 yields -0.3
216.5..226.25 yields 0.6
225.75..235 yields 0.6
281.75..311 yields -1.0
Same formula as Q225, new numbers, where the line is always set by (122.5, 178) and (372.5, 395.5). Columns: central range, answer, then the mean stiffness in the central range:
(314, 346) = 2.1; 11.8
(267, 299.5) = 1.5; 12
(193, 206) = 0.9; 11.7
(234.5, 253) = 1.1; 11.8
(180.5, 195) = 0.3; 12.3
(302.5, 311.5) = 0.2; 12.3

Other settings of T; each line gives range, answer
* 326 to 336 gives 11.8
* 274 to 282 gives 12.1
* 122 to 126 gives 12.7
